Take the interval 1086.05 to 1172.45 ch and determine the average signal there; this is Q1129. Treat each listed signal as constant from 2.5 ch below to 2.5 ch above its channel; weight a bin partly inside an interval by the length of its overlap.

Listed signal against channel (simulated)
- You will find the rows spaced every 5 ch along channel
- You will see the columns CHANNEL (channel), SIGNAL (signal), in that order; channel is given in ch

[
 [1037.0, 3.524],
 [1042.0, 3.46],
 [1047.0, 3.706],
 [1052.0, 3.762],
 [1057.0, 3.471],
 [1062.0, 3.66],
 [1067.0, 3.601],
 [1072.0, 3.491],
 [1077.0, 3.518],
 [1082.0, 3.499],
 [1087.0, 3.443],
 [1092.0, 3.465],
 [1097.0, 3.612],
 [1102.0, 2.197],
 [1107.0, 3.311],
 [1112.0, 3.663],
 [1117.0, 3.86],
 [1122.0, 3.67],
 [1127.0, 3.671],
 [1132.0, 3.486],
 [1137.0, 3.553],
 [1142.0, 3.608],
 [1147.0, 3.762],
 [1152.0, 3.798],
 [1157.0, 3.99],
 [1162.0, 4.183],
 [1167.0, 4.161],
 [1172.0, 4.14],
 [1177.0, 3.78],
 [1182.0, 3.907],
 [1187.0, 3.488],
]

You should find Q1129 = 3.63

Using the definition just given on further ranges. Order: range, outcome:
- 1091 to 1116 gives 3.27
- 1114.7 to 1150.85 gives 3.66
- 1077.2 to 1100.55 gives 3.45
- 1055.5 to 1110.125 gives 3.39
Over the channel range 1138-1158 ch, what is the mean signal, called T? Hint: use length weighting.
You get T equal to 3.76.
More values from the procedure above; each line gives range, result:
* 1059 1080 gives 3.56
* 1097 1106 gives 2.78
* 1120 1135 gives 3.61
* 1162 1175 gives 4.14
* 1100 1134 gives 3.42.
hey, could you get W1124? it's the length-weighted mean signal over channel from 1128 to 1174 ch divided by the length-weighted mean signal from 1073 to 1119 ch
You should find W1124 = 1.13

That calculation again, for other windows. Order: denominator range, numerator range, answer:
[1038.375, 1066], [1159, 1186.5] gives 1.11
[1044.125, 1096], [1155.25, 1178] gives 1.14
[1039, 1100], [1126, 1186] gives 1.08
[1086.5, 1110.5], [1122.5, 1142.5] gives 1.12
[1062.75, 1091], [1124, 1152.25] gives 1.03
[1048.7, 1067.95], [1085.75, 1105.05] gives 0.87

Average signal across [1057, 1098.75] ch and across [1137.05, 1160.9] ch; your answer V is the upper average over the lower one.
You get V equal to 1.07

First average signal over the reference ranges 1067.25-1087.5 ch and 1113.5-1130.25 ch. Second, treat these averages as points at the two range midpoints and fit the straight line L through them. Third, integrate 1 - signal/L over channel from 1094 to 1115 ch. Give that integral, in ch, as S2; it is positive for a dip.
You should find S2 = 2.4 ch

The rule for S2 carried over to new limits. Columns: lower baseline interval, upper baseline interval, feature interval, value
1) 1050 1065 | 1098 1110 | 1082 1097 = -1.8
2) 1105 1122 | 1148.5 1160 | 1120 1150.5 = 1.1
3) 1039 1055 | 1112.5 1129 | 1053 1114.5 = 4.3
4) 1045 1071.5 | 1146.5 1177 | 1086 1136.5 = 5.0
